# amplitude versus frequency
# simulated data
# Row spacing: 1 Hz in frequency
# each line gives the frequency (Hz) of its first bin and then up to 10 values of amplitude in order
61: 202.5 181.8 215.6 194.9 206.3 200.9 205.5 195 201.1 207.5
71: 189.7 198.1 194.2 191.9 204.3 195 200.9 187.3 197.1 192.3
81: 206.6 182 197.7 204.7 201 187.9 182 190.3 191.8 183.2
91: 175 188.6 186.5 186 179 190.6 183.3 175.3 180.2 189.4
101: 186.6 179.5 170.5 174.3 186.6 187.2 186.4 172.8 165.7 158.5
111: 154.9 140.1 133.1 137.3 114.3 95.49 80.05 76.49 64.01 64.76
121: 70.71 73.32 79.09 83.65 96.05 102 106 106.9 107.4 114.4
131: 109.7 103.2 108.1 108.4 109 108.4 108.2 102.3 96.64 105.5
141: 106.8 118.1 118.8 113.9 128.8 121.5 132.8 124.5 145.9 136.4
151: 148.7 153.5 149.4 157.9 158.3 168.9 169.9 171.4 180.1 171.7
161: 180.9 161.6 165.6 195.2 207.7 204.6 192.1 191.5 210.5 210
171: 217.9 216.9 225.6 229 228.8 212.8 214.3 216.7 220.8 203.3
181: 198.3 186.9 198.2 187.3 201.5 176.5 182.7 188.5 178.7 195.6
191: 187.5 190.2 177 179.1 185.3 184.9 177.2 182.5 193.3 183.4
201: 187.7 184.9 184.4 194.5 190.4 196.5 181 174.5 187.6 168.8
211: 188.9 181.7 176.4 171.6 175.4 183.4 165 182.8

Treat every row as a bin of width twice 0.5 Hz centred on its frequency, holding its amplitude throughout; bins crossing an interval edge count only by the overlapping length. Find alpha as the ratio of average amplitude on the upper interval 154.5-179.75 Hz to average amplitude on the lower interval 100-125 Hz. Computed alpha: 1.5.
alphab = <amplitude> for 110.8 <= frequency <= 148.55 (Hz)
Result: 106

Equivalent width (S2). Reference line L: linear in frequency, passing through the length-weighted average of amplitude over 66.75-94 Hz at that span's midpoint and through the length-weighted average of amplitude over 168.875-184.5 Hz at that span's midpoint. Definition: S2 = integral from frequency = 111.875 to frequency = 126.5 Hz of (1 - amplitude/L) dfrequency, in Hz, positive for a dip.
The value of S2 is 7.9 Hz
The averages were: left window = 194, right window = 211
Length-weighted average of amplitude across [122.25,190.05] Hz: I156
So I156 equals 157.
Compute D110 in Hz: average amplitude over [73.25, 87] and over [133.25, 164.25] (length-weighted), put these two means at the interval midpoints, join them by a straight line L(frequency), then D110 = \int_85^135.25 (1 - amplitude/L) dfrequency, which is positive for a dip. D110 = 8.92 Hz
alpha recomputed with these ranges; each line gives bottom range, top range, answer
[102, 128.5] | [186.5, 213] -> 1.50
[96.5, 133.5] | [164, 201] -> 1.52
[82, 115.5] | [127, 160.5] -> 0.73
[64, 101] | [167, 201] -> 1.03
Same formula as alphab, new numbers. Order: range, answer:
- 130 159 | 129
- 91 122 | 151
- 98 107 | 182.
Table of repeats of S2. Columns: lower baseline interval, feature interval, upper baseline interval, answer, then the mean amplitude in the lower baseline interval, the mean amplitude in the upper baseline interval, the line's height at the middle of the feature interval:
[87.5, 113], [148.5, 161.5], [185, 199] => 1.5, 178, 185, 182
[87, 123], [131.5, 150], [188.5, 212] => 5.6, 153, 185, 165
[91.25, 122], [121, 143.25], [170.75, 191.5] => 8.8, 151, 203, 169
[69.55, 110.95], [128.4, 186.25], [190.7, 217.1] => 7.0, 187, 183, 185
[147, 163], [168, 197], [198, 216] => -4.8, 158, 184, 172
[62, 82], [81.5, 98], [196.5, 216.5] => 0.7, 198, 183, 196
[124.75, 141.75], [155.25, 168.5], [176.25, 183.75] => -1.1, 106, 205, 167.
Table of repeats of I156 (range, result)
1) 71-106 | 189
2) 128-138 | 108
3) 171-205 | 196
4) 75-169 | 150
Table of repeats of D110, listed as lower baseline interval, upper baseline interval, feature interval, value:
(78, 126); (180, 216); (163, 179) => -3.0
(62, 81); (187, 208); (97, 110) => 1.1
